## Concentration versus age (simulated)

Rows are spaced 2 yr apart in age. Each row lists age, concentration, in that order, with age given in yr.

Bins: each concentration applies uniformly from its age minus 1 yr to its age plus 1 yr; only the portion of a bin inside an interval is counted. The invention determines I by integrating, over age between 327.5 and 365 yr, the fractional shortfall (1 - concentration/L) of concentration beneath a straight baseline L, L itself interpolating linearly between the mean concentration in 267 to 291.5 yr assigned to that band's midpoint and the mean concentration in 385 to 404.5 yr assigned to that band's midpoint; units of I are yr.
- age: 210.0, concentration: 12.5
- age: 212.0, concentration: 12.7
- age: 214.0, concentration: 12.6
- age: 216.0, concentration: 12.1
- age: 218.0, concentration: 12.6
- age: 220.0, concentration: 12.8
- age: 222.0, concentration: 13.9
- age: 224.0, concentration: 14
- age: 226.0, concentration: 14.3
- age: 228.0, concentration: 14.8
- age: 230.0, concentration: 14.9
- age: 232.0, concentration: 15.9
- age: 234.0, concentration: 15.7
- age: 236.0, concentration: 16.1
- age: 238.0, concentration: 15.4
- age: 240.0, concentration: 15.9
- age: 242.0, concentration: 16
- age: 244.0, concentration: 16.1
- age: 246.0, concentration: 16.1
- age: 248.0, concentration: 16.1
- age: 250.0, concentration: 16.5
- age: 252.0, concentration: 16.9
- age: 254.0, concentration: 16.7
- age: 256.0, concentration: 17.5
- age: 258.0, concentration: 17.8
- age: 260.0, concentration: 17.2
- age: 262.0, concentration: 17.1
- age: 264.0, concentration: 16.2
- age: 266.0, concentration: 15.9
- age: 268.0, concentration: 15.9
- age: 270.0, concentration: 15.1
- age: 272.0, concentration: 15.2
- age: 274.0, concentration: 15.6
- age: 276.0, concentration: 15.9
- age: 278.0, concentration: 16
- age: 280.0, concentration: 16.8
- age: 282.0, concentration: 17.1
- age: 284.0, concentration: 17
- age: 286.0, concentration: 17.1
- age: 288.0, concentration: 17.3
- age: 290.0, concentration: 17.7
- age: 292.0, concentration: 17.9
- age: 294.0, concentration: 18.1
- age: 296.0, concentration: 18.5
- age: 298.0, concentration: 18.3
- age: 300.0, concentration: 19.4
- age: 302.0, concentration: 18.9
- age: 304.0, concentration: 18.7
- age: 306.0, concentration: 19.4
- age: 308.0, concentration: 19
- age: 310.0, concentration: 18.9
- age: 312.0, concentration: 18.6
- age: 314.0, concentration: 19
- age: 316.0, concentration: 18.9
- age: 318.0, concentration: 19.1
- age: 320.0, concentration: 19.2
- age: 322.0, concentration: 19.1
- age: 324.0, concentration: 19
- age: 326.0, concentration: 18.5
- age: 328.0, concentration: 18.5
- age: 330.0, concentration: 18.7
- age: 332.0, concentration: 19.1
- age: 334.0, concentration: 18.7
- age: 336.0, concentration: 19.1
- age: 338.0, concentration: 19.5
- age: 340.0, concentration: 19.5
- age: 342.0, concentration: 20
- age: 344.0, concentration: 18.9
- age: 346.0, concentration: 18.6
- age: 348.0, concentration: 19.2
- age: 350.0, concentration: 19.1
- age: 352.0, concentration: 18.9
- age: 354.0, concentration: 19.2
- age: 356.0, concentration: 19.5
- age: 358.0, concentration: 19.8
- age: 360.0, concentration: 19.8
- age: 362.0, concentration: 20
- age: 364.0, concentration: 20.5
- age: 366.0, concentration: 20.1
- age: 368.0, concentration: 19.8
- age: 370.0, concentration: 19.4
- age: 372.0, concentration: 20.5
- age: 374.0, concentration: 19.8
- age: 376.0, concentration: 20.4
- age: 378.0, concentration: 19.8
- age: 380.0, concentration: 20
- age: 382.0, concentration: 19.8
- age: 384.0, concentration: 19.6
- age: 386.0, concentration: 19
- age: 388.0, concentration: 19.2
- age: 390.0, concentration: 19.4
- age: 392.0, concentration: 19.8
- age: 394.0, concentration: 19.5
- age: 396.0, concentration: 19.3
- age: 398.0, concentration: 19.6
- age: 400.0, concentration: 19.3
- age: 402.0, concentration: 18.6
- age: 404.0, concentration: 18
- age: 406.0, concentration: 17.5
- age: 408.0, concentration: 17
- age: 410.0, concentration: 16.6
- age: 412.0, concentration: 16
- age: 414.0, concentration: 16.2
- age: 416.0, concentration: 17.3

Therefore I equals -2.6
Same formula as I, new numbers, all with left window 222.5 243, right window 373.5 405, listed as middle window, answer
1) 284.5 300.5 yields -1.0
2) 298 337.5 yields -3.2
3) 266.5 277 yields 0.5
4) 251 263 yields -1.0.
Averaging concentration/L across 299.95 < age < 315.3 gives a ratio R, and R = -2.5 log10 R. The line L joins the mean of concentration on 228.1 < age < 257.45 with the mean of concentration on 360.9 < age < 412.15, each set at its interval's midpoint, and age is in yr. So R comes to -0.086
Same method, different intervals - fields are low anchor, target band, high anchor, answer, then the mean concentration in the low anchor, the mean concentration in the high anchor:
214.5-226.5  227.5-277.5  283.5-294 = -0.065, 13.2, 17.5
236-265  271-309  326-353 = 0.005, 16.5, 19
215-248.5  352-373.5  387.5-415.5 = -0.136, 14.8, 18.3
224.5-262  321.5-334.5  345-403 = -0.026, 16.1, 19.6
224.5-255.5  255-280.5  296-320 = 0.049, 15.8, 18.9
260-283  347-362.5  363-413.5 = -0.067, 16.1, 19.1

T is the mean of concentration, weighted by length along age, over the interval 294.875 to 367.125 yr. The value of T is 19.1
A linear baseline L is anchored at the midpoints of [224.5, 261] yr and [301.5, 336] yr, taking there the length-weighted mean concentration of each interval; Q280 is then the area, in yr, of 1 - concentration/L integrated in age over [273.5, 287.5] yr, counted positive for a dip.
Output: 0.7 yr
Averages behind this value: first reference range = 16.1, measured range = 16.6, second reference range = 18.9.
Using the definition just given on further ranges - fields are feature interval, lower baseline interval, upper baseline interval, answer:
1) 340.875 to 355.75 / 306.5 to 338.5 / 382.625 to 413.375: -0.28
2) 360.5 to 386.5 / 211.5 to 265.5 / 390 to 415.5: -3.33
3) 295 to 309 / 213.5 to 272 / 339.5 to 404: -1.25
